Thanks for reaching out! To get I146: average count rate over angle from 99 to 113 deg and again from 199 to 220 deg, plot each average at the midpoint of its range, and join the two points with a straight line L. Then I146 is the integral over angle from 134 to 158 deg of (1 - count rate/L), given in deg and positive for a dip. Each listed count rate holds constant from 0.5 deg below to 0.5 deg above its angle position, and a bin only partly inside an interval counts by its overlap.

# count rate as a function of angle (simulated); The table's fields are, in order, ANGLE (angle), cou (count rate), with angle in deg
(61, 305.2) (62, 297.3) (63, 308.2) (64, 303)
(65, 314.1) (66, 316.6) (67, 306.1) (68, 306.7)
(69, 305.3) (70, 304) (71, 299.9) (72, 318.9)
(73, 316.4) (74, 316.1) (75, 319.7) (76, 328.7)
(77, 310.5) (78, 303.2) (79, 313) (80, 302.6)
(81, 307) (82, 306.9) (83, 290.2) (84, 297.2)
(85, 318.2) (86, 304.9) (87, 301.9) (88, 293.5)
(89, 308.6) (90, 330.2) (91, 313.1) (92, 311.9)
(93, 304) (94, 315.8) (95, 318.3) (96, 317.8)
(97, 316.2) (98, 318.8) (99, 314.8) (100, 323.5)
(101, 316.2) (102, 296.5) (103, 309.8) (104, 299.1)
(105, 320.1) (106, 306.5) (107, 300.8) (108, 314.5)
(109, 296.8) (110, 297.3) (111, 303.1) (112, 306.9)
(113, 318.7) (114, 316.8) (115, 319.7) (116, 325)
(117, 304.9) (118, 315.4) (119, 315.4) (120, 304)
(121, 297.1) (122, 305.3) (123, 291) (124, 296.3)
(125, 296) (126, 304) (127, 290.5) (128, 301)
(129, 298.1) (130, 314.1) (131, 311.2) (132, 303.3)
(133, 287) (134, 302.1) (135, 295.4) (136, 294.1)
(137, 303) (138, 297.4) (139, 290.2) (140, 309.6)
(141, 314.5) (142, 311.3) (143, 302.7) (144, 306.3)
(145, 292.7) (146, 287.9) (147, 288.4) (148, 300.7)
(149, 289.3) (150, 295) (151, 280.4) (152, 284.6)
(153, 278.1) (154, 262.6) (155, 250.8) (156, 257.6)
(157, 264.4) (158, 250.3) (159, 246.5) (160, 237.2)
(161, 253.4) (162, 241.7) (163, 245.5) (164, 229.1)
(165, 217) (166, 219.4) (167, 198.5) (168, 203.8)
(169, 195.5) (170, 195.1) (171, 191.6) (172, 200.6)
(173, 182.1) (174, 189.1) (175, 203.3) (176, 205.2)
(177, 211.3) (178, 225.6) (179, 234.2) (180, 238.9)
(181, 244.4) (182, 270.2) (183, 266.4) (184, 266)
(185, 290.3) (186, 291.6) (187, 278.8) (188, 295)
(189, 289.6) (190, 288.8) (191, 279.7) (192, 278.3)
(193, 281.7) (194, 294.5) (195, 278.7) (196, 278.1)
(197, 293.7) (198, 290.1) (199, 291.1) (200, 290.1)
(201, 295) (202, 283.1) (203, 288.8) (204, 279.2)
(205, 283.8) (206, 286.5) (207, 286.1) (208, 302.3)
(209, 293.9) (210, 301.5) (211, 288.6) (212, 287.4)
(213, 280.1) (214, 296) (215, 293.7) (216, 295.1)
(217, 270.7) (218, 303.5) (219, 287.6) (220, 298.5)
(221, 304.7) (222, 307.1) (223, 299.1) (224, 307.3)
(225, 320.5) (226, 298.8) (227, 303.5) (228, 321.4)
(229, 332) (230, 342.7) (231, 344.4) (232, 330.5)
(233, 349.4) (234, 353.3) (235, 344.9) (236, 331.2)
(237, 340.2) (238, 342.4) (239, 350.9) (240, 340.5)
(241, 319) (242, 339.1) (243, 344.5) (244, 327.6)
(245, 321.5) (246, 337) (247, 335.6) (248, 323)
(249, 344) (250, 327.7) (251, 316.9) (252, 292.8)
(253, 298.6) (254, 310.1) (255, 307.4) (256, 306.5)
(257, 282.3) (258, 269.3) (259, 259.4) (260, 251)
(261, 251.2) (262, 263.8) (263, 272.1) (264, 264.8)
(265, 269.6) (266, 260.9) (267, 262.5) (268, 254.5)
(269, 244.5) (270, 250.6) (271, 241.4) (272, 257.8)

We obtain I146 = 1.0 deg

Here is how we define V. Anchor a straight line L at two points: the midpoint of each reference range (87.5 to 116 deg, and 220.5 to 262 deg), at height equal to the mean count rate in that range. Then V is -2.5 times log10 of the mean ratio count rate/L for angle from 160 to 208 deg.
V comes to 0.23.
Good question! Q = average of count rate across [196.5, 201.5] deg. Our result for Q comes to 292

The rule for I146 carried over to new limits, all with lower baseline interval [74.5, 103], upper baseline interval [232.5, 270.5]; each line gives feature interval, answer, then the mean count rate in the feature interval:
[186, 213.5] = 1.68 deg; 288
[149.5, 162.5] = 1.96 deg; 262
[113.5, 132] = 0.22 deg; 306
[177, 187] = 1.62 deg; 257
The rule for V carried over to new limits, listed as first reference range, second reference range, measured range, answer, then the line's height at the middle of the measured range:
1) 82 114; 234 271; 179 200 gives 0.10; 305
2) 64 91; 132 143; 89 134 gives -0.01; 304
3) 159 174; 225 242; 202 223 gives 0.02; 297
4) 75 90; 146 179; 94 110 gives -0.07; 291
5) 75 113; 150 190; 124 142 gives -0.10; 275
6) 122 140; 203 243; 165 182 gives 0.40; 305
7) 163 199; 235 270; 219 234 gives -0.13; 282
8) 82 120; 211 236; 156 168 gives 0.30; 311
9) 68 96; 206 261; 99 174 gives 0.11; 310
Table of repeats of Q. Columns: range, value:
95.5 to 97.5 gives 317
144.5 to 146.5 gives 290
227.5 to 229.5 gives 327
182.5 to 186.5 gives 279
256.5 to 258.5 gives 276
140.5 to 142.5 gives 313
